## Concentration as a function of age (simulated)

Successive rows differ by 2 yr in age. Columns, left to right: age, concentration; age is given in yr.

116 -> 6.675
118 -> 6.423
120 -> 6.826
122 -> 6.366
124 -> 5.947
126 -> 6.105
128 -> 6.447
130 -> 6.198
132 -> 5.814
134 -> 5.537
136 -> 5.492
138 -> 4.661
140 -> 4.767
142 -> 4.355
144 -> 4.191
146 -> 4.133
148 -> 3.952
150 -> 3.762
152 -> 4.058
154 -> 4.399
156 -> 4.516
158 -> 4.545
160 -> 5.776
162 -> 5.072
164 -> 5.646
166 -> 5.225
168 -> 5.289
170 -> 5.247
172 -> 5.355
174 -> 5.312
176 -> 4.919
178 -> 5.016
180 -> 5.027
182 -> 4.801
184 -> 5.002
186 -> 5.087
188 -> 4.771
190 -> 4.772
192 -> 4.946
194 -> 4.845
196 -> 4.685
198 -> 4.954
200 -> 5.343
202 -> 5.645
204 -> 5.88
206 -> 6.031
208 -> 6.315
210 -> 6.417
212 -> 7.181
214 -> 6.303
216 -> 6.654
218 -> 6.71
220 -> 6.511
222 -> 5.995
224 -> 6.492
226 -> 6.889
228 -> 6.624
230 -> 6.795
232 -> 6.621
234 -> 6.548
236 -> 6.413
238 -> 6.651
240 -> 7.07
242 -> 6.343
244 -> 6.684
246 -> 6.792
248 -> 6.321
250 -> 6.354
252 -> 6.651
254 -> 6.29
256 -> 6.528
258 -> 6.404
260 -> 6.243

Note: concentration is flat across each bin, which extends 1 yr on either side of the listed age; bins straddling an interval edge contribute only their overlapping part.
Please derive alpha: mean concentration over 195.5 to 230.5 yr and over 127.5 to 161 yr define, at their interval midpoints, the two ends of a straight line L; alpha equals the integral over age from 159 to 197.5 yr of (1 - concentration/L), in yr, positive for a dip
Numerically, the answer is 2.8 yr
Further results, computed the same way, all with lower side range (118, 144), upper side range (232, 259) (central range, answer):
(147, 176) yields 5.12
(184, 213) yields 3.38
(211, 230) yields -0.75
